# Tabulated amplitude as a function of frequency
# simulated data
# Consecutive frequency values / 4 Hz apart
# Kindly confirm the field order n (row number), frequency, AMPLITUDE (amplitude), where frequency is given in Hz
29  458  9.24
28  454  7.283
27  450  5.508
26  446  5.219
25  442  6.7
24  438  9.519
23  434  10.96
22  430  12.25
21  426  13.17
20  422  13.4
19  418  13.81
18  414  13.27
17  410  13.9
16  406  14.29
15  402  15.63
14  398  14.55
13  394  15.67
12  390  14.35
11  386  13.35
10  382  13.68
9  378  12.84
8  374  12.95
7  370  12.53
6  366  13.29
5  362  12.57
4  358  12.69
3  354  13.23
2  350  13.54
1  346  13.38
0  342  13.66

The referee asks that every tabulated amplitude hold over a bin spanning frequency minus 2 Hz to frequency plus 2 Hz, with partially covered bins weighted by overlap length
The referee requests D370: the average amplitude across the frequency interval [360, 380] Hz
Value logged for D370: 12.8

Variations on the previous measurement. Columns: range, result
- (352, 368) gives 12.9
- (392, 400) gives 15.1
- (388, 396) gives 15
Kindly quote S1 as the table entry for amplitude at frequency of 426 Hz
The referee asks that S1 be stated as 13.17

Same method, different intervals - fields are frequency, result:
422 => 13.4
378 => 12.84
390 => 14.35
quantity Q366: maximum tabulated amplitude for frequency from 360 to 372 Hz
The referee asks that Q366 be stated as 13.29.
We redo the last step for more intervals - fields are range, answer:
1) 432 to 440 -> 10.96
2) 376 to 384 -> 13.68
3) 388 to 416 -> 15.67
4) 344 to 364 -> 13.54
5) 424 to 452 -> 13.17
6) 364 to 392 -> 14.35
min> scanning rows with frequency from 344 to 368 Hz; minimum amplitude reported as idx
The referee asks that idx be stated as 12.57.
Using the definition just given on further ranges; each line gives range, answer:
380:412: 13.35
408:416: 13.27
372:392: 12.84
